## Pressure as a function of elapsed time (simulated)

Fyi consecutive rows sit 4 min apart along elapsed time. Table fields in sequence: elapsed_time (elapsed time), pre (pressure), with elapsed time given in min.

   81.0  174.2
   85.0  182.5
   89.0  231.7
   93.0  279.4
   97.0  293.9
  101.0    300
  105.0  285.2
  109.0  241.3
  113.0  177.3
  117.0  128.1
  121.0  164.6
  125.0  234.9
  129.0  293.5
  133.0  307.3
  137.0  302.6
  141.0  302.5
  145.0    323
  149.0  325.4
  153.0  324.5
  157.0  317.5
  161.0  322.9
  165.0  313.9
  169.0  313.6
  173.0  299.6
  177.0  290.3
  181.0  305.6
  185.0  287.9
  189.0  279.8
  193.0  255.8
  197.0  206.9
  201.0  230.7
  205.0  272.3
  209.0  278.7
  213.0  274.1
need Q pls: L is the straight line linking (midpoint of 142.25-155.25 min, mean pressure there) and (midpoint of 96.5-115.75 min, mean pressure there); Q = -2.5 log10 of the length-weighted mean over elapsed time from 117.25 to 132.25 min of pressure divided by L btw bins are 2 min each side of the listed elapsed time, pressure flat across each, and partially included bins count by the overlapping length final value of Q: 0.25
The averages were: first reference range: 252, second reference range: 323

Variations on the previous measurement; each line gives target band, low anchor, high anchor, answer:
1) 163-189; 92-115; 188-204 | -0.21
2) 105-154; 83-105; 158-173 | 0.11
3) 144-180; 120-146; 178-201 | -0.16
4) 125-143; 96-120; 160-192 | -0.14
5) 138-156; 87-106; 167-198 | -0.14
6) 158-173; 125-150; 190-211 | -0.13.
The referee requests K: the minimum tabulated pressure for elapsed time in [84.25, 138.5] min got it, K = 128.1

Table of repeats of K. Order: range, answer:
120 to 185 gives 164.6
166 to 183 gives 290.3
